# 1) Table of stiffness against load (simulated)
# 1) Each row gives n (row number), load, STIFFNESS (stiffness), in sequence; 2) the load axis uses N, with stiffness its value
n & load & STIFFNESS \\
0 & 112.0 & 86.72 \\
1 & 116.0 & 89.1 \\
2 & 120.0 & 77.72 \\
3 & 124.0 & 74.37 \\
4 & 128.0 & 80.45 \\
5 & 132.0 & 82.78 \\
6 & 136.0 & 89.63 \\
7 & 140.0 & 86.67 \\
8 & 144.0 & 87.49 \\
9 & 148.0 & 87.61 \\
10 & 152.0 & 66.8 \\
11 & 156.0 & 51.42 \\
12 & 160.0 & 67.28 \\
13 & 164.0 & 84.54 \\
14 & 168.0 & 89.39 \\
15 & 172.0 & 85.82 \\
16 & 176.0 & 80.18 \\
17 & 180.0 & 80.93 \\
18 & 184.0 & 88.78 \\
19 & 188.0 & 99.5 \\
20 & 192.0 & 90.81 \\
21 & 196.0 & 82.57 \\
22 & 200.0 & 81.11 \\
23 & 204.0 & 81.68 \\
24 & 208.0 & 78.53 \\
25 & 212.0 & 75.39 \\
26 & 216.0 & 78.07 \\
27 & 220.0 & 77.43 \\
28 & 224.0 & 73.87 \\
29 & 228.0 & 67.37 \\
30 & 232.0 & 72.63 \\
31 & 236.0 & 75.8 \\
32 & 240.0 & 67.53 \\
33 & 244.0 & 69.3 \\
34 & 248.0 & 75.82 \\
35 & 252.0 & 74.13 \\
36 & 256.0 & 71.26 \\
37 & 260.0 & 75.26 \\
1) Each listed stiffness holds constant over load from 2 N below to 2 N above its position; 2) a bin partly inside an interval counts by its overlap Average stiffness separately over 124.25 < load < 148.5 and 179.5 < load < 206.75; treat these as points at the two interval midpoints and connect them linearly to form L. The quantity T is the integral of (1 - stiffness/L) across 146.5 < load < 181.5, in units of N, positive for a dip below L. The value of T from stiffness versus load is 3.6 N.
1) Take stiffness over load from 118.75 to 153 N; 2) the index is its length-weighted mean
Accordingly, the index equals 82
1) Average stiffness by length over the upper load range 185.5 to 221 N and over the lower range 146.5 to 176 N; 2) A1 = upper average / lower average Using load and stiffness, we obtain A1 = 1.09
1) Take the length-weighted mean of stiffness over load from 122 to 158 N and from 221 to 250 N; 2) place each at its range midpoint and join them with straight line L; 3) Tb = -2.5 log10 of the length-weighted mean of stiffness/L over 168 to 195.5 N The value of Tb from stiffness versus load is -0.16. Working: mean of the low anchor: 78.6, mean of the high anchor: 72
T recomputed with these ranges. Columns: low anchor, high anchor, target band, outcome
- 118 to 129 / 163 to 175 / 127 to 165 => 1.5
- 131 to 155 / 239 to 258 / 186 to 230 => -2.7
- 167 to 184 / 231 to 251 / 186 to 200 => -1.5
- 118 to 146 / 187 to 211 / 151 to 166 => 2.9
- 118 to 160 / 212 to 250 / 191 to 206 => -1.7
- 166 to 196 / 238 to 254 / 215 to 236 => 0.8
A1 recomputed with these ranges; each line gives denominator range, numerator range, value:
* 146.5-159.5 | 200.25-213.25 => 1.17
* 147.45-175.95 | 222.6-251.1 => 0.95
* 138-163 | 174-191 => 1.17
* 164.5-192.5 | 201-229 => 0.87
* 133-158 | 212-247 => 0.93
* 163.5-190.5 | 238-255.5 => 0.82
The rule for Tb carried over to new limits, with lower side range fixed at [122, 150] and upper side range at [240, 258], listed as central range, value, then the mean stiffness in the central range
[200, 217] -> -0.033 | 78.8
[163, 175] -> -0.073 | 86.2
